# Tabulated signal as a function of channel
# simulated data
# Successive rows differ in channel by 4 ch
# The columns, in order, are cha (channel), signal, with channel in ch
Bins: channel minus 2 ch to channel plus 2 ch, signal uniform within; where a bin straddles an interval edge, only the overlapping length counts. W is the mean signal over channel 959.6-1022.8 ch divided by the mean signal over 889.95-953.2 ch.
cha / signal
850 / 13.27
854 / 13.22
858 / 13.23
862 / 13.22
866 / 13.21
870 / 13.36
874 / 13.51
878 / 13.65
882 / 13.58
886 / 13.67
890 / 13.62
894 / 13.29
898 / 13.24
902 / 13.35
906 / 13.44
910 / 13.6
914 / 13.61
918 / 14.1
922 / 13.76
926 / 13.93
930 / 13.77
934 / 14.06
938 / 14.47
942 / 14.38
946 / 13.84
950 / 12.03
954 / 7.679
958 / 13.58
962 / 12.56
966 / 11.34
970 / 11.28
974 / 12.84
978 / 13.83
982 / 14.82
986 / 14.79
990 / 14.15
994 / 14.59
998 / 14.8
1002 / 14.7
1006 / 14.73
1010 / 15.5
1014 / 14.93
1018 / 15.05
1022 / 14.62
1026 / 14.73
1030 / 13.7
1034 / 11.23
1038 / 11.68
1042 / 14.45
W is 1.0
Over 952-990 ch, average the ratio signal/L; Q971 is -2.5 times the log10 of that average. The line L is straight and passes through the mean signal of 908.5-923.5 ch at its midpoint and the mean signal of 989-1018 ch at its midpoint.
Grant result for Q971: 0.147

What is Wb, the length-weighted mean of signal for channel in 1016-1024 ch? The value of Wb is 14.8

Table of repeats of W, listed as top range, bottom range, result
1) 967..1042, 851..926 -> 1.04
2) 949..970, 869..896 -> 0.84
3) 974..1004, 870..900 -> 1.07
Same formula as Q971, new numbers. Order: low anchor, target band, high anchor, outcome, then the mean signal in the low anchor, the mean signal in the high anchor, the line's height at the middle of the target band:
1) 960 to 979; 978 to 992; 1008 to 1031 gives -0.11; 12.3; 14.8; 13.1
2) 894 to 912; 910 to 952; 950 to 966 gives -0.12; 13.4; 11.4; 12.4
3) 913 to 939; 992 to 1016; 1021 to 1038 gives -0.11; 14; 13.3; 13.4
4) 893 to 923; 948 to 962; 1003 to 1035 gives 0.23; 13.6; 14.4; 13.9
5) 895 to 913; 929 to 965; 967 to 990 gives 0.05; 13.4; 13.5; 13.4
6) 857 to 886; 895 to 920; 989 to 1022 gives 0.02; 13.4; 14.8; 13.8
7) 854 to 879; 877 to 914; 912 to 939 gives 0.01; 13.3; 13.9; 13.6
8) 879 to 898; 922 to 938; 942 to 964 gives -0.11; 13.5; 12.2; 12.6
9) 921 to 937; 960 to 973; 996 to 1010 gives 0.21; 13.9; 14.9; 14.4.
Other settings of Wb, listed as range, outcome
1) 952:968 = 11.3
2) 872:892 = 13.6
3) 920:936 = 13.9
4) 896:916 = 13.4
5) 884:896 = 13.5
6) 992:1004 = 14.7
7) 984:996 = 14.5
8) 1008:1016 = 15.2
